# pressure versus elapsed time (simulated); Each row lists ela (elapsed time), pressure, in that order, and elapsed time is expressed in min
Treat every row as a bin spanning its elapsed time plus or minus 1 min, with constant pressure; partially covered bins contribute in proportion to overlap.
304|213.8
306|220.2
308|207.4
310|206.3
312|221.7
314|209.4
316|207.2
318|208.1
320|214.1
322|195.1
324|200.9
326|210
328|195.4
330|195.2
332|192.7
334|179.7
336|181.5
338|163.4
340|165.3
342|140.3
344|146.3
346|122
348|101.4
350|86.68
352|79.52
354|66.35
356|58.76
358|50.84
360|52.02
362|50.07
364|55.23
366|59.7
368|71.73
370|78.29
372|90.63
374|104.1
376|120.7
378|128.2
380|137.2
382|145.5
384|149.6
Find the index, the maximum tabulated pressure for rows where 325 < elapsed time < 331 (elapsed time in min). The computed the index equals 210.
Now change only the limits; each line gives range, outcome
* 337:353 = 165.3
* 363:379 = 128.2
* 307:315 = 221.7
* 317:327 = 214.1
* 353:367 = 66.35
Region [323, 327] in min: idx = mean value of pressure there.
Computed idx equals 205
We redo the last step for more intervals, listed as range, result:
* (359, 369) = 57.8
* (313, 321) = 210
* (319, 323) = 205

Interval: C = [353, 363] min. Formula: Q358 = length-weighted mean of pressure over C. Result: 55.6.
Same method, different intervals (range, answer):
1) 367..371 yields 75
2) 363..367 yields 57.5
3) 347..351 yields 94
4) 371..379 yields 111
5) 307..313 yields 212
